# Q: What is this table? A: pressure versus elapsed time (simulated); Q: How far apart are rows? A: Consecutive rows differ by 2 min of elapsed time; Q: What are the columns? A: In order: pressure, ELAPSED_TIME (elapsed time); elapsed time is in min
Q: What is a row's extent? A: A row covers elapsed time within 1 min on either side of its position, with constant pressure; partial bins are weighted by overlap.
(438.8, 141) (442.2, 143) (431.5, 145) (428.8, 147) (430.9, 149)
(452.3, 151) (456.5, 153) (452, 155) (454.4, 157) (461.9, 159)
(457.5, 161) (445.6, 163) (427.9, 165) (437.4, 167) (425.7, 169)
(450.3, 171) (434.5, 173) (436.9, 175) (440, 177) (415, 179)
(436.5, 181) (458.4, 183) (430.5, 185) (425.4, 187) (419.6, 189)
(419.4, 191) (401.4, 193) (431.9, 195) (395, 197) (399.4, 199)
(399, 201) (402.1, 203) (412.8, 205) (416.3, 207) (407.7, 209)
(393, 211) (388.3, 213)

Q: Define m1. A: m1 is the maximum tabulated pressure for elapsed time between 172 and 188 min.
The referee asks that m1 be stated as 458.4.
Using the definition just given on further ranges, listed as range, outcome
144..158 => 456.5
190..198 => 431.9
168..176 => 450.3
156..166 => 461.9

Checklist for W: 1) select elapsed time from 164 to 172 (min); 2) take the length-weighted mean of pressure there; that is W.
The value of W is 435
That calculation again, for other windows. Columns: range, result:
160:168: 442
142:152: 437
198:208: 406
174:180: 431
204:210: 412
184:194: 419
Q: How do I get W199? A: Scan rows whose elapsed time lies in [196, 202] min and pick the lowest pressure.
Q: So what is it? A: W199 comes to 395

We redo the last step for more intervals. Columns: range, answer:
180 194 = 401.4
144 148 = 428.8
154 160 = 452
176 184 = 415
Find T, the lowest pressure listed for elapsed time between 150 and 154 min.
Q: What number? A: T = 452.3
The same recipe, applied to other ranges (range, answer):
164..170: 425.7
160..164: 445.6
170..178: 434.5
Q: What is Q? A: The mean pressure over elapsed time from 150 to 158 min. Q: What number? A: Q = 454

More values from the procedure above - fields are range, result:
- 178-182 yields 426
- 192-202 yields 405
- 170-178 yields 440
